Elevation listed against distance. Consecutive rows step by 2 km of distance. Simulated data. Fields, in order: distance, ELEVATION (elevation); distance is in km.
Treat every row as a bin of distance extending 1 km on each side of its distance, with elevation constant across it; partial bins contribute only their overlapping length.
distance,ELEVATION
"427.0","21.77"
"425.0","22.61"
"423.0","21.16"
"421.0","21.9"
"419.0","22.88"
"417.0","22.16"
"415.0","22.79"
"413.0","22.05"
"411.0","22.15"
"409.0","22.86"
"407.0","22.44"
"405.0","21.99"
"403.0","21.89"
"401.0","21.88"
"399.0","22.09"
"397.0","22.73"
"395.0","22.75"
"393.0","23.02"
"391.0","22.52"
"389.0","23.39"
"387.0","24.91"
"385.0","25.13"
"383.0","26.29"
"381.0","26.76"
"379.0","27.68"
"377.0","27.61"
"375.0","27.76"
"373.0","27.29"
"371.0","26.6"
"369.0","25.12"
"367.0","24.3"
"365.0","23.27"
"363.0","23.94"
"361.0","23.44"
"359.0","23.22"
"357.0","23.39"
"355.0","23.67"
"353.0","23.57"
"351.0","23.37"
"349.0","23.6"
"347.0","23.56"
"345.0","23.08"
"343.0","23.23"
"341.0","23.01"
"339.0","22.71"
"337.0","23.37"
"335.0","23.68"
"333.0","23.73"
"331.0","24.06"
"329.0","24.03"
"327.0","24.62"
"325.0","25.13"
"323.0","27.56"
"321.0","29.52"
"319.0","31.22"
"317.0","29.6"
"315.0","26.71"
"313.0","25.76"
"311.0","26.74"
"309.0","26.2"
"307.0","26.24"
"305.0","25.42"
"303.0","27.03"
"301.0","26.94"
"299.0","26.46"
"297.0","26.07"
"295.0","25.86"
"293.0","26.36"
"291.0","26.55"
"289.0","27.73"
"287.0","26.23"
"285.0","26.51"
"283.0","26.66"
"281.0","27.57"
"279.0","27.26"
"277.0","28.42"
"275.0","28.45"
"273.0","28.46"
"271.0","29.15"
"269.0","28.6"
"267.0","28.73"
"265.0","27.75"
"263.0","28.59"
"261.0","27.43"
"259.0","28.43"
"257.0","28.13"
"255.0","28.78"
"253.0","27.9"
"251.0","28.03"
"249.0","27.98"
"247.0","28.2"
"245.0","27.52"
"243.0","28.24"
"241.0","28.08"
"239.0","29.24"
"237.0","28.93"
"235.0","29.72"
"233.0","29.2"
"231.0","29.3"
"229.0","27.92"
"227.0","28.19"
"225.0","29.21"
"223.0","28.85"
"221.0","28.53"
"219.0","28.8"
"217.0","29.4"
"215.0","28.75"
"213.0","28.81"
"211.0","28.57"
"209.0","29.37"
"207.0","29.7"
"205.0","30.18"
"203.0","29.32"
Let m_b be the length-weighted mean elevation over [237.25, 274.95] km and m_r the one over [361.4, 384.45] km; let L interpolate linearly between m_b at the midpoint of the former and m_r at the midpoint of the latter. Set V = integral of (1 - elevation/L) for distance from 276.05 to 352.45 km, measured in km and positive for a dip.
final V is 3.76 km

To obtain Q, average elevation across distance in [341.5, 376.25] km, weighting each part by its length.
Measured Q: 24.3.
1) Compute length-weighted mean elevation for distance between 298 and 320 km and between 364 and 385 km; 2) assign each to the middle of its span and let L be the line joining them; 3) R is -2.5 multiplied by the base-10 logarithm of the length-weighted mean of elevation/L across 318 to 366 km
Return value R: 0.10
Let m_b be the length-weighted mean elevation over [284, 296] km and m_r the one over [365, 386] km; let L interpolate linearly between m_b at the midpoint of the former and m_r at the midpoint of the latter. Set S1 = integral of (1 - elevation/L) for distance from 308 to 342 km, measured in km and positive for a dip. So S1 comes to 0.9 km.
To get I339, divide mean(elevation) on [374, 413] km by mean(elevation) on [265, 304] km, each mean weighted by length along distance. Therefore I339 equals 0.88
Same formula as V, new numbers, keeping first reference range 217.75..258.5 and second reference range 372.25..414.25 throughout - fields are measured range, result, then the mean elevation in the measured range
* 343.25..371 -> 1.5 km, 23.8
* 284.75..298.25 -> 0.3 km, 26.5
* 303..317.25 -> -0.1 km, 26.5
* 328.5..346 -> 1.5 km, 23.4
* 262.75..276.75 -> -0.5 km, 28.5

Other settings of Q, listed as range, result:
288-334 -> 26.5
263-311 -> 27.2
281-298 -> 26.6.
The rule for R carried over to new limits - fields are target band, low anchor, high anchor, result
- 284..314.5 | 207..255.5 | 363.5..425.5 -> 0.01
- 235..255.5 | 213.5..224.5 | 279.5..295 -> -0.01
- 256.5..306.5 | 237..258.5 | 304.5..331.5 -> 0.01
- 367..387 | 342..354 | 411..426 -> -0.16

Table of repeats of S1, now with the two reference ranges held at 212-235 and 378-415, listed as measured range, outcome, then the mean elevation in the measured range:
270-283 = -0.4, 28.1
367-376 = -0.8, 26.4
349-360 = 0.6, 23.5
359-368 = 0.3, 23.7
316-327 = -1.0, 28.2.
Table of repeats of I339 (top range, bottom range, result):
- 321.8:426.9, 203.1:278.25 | 0.83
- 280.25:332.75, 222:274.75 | 0.93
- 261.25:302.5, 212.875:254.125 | 0.96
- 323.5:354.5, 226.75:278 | 0.83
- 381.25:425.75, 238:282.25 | 0.81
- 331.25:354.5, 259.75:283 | 0.83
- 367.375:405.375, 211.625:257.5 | 0.86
